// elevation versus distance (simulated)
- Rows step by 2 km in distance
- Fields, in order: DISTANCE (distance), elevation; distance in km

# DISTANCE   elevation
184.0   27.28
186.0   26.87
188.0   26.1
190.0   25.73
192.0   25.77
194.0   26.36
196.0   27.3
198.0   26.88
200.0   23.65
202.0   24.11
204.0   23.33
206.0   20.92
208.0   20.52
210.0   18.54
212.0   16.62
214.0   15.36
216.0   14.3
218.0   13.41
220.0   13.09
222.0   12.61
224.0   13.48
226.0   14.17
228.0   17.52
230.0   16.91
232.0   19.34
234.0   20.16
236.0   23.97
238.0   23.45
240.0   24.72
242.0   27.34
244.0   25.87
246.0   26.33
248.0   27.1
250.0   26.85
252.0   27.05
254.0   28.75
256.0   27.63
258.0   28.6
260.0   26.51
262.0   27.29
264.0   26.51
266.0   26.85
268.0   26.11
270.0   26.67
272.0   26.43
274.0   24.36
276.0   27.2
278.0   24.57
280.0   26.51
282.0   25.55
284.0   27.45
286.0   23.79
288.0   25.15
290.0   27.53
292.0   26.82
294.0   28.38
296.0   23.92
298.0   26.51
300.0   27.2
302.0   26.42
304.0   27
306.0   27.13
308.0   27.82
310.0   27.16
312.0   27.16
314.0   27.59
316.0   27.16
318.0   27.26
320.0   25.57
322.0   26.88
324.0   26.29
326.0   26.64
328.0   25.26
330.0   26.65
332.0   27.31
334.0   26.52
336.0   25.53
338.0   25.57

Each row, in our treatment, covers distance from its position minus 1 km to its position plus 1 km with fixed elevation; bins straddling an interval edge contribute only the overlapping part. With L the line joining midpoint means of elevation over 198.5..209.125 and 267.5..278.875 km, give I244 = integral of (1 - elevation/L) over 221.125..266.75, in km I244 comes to 2.2 km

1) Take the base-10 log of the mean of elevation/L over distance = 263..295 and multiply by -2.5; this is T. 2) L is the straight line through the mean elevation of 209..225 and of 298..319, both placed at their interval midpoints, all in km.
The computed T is -0.14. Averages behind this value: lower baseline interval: 14.7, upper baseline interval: 27.2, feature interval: 26.2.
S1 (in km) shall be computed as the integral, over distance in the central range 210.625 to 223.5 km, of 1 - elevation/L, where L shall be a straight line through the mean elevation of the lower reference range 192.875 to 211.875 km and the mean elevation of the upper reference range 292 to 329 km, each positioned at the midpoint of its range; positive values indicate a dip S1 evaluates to 5.1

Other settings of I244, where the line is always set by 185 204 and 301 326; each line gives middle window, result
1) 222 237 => 4.89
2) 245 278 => -0.51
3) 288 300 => 0.08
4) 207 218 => 3.89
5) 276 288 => 0.43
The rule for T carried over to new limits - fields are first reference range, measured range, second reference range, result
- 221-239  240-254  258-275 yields -0.22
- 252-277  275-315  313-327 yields 0.01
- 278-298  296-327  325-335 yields -0.02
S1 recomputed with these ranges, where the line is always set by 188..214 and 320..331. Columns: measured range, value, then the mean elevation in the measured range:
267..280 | -0.5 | 25.9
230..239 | 1.0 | 21.2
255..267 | -1.3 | 27.2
